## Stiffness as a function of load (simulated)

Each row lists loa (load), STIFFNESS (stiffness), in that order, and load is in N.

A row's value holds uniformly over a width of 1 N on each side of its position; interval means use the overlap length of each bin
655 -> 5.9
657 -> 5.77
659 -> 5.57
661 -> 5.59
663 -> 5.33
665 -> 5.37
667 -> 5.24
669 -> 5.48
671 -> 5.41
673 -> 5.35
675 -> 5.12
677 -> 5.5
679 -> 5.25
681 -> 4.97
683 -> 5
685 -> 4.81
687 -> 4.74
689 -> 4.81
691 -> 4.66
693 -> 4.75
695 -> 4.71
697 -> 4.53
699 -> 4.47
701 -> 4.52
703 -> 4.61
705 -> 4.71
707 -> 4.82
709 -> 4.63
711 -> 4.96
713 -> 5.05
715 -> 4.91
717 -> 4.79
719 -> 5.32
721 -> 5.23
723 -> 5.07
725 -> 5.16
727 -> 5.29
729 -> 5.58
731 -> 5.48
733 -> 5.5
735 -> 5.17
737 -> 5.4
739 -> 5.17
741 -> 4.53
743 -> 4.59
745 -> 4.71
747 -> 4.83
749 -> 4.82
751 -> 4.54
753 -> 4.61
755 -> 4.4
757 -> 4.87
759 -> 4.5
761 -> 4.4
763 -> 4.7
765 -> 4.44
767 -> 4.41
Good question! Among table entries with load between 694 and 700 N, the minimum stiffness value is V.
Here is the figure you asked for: 4.47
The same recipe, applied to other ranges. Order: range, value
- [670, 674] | 5.35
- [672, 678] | 5.12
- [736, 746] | 4.53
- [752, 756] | 4.4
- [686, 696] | 4.66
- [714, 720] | 4.79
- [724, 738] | 5.16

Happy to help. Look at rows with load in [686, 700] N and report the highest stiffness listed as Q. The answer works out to 4.81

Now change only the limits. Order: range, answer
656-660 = 5.77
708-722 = 5.32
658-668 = 5.59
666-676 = 5.48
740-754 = 4.83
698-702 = 4.52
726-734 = 5.58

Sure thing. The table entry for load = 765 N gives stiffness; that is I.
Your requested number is 4.44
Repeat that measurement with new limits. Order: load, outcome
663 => 5.33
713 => 5.05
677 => 5.5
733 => 5.5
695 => 4.71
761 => 4.4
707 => 4.82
